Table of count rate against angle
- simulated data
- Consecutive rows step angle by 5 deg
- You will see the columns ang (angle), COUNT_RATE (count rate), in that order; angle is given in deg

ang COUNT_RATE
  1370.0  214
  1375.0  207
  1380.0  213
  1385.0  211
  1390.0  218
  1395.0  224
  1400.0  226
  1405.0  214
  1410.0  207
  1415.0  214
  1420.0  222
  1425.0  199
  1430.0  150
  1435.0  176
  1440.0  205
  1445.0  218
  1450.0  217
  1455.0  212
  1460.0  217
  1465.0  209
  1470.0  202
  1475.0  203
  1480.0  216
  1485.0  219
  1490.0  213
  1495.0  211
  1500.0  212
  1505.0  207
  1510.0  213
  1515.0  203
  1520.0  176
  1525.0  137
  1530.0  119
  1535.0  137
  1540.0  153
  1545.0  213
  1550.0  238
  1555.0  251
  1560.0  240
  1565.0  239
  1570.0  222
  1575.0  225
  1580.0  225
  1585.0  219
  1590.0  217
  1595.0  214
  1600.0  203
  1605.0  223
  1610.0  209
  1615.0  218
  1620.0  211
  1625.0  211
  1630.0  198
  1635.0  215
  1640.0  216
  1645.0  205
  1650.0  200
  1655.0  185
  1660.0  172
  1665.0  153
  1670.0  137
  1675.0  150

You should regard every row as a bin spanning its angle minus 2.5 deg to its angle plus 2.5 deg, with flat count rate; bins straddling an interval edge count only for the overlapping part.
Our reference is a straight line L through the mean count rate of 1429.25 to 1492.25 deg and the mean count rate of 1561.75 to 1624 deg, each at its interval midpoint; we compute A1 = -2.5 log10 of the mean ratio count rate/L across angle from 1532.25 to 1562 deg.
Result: 0.054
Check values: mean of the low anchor 206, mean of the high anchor 219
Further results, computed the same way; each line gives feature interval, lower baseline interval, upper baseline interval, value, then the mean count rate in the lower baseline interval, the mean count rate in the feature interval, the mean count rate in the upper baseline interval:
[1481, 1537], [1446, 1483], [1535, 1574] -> 0.144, 211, 187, 217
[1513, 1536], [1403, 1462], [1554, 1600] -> 0.373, 204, 154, 226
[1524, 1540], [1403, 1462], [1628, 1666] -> 0.434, 204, 134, 195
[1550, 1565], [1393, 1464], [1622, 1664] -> -0.201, 207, 243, 199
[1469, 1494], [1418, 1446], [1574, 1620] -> -0.058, 193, 211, 216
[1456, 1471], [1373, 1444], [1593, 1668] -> -0.027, 206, 210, 202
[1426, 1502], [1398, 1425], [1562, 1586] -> 0.069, 215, 205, 227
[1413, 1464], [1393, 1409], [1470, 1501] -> 0.068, 220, 203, 212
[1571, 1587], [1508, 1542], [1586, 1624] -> -0.136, 162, 223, 214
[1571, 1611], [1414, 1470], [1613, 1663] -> -0.076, 203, 217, 202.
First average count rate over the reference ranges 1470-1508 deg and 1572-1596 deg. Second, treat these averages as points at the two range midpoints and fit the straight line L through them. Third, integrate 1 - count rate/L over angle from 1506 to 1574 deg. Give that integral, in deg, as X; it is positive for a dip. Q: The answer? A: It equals 6.2 deg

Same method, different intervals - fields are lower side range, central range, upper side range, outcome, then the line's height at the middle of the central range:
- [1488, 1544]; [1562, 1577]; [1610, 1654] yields -2.8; 193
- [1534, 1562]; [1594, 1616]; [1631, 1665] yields -1.3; 201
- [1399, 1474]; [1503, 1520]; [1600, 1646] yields 0.4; 208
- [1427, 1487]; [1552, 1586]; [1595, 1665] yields -4.8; 204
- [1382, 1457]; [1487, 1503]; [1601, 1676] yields -0.7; 203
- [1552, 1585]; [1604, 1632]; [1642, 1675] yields -1.5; 200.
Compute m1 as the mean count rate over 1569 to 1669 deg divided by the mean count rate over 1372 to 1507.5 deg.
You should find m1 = 0.98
